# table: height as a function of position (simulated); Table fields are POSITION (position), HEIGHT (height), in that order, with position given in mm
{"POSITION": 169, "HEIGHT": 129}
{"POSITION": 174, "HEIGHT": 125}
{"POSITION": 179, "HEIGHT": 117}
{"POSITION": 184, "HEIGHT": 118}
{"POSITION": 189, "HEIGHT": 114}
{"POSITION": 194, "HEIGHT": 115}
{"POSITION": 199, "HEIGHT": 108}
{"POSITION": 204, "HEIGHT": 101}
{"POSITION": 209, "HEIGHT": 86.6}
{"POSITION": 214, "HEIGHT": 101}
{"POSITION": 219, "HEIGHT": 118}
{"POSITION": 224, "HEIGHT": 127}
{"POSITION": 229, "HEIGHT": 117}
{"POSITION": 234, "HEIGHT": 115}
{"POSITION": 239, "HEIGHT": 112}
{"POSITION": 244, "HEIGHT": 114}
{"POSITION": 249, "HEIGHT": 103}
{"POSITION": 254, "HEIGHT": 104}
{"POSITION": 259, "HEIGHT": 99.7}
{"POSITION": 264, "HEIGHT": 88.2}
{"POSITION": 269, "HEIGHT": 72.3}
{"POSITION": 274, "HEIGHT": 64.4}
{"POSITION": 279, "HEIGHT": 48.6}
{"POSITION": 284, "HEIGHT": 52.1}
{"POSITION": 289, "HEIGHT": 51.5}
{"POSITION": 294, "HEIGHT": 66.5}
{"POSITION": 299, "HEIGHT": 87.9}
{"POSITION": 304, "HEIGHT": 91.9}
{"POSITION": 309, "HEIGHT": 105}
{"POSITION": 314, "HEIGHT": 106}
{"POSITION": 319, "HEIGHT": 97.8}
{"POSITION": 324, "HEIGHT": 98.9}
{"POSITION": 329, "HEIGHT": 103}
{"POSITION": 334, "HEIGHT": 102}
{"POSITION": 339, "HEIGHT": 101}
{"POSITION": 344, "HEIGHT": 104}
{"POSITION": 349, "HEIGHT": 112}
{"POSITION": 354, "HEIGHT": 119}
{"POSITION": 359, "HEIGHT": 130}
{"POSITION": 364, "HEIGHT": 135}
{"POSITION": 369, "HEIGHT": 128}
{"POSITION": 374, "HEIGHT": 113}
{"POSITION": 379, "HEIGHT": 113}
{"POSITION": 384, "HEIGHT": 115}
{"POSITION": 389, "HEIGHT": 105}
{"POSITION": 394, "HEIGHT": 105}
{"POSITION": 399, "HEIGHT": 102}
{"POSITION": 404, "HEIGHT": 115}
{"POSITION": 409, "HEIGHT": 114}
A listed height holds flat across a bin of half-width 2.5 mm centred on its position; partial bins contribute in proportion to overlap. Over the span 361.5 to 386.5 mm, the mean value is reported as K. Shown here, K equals 121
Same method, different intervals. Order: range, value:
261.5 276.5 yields 75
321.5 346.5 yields 102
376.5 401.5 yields 108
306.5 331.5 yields 102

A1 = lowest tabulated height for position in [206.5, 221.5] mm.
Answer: 86.6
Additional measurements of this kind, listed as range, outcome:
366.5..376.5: 113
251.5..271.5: 72.3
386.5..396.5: 105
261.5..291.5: 48.6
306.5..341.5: 97.8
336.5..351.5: 101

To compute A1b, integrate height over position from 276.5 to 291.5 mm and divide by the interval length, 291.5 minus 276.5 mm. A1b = 50.7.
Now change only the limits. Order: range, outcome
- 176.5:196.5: 116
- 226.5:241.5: 115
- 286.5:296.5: 59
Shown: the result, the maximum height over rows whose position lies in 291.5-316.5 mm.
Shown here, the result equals 106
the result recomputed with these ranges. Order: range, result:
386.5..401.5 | 105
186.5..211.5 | 115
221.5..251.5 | 127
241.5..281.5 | 114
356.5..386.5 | 135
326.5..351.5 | 112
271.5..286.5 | 64.4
